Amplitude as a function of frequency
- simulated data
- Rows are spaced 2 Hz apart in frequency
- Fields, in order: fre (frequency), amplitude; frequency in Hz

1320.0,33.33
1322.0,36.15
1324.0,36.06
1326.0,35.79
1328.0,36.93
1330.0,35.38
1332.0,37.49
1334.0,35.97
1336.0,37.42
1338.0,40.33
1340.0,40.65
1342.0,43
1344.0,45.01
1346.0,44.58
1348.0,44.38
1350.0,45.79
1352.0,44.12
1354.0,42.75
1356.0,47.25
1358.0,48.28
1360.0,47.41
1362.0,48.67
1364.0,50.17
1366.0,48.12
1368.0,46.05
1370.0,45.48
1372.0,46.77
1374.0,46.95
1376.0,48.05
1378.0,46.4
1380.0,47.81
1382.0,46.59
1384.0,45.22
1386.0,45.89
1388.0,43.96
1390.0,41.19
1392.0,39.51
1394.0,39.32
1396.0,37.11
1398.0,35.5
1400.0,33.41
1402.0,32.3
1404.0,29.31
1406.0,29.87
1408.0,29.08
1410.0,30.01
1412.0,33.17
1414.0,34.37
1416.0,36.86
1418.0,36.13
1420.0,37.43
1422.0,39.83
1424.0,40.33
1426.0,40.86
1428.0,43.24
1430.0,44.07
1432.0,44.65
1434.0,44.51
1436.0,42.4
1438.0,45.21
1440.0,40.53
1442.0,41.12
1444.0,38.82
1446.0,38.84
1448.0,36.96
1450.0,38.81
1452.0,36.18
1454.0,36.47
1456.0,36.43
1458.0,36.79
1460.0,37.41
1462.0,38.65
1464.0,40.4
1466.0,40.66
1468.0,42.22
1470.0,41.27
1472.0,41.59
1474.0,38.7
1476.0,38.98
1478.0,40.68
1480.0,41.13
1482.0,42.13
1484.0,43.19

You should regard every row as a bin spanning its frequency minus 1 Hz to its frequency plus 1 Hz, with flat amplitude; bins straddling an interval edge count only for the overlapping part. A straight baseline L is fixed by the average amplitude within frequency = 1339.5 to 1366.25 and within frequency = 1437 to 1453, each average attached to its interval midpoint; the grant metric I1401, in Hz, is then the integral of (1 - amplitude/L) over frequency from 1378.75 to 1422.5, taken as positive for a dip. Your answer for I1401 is 5.3 Hz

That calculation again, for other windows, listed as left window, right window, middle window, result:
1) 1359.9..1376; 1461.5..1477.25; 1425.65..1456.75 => 1.3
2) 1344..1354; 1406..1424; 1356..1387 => -4.5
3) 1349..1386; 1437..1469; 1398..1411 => 3.7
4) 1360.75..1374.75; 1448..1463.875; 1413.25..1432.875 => 0.6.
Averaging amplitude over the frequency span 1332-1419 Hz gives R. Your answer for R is 41.4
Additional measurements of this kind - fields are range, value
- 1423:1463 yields 40.1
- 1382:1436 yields 38.2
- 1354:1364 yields 47.6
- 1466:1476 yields 40.7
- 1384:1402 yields 39.4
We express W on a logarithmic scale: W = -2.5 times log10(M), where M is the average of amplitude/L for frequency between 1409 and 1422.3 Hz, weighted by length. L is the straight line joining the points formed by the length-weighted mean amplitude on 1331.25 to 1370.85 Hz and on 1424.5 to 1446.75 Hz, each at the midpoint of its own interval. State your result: 0.21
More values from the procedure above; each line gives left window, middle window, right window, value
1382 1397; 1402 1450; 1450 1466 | 0.05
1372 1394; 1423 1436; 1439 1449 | -0.06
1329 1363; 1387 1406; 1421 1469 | 0.14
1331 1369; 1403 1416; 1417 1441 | 0.32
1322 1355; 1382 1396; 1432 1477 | -0.06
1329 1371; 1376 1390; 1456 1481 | -0.08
